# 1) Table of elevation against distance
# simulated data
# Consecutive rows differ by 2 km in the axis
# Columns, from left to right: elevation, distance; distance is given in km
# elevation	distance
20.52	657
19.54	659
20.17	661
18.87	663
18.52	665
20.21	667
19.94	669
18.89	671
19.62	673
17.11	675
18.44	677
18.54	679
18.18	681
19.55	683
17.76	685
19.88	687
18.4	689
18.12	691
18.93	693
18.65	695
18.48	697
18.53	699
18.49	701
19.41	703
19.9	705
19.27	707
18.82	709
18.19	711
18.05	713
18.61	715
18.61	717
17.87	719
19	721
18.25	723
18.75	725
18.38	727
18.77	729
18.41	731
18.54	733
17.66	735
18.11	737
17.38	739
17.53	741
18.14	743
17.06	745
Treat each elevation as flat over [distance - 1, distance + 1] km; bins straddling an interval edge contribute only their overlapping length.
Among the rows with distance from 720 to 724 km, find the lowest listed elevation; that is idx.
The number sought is 18.25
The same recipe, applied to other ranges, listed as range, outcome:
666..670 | 19.94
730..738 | 17.66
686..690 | 18.4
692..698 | 18.48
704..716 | 18.05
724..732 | 18.38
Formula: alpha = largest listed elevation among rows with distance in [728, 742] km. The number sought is 18.77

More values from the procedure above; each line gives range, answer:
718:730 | 19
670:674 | 19.62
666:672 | 20.21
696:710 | 19.9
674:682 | 18.54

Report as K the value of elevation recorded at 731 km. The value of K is 18.41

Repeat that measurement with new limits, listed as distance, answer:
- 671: 18.89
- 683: 19.55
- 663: 18.87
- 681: 18.18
